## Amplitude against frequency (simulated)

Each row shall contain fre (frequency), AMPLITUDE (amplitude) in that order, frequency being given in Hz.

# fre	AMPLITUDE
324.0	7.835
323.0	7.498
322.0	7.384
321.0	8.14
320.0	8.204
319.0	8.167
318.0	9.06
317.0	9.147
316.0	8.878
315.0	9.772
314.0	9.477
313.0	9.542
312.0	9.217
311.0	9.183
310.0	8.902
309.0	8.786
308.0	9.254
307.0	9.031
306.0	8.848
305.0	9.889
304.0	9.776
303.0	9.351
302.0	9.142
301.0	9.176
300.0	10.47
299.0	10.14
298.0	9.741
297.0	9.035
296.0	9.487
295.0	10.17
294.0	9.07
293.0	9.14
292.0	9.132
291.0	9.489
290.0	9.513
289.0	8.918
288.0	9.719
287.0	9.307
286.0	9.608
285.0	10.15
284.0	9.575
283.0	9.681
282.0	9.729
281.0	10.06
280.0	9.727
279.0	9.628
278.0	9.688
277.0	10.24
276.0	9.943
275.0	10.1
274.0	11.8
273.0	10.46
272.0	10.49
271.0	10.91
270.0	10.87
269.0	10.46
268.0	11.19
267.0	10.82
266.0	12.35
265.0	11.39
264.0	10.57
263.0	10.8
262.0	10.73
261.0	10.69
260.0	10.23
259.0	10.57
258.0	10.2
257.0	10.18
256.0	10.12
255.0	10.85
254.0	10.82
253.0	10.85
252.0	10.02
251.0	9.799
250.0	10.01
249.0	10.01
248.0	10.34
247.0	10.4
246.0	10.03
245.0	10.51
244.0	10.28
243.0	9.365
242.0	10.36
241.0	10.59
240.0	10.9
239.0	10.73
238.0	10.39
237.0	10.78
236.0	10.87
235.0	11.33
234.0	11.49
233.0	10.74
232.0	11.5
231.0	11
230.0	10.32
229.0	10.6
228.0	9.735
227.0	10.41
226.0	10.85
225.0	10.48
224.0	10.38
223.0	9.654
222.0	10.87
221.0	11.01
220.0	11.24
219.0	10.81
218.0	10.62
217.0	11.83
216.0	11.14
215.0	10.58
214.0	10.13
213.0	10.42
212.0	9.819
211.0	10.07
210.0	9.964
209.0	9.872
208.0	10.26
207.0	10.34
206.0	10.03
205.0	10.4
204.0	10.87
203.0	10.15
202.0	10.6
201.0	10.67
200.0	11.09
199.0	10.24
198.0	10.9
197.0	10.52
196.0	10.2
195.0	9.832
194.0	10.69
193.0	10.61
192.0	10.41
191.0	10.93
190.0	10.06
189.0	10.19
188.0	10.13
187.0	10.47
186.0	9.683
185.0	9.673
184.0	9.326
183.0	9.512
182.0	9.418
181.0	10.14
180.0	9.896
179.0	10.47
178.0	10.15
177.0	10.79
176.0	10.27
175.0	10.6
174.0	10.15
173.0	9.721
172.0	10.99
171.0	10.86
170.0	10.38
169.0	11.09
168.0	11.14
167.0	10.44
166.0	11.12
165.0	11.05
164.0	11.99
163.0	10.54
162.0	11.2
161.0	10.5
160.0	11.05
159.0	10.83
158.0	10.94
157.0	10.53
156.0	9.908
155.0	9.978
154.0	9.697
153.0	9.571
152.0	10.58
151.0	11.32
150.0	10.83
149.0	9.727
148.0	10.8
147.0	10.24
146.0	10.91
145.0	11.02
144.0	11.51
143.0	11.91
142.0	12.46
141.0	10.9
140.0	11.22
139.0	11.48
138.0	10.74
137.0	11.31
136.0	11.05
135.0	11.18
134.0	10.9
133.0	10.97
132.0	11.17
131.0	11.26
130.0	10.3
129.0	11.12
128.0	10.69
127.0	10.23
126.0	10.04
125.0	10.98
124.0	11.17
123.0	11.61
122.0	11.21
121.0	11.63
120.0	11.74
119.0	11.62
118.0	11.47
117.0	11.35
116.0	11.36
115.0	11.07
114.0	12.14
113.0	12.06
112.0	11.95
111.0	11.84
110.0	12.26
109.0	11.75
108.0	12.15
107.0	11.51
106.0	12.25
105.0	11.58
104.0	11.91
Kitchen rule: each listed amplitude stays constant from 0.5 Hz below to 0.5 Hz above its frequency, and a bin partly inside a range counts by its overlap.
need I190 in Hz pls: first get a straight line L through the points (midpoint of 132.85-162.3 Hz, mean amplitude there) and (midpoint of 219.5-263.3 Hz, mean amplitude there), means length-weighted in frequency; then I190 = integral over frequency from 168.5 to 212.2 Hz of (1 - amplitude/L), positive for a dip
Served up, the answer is 1.67 Hz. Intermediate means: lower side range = 10.8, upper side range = 10.5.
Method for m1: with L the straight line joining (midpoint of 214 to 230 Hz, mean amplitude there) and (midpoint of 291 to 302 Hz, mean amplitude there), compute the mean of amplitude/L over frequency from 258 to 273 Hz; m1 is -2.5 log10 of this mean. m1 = -0.09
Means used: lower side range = 10.7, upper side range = 9.53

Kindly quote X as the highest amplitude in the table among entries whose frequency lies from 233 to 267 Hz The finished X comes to 12.35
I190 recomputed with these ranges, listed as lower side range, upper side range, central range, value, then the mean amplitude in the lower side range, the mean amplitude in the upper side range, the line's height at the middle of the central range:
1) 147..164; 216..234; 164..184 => 0.3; 10.5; 10.7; 10.6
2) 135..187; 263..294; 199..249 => -0.8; 10.6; 10.1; 10.4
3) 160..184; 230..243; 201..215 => 0.6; 10.5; 10.8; 10.7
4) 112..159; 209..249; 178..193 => 1.0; 11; 10.6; 10.8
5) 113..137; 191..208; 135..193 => 1.1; 11.2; 10.5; 10.8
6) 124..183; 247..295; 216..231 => -0.3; 10.7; 10.2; 10.4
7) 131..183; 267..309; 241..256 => -0.3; 10.7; 9.81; 10.1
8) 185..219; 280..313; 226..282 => -3.6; 10.4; 9.46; 9.89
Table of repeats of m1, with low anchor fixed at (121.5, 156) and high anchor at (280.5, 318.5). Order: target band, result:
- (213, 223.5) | -0.06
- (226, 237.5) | -0.08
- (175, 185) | 0.05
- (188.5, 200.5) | -0.01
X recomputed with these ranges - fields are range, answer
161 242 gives 11.99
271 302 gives 11.8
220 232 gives 11.5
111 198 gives 12.46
